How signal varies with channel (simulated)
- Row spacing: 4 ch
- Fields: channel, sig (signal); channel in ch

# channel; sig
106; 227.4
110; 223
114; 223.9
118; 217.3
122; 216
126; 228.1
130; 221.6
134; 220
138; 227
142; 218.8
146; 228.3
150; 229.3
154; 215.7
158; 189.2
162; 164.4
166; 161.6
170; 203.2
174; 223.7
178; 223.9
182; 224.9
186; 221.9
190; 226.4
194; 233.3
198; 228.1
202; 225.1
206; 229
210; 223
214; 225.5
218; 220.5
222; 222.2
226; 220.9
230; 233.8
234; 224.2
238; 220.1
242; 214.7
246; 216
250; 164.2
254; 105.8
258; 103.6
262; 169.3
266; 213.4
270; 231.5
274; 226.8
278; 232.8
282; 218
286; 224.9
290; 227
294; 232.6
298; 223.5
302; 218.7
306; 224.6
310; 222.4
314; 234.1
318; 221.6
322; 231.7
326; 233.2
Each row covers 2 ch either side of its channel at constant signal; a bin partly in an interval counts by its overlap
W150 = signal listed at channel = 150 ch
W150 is 229.3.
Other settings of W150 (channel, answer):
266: 213.4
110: 223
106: 227.4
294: 232.6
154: 215.7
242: 214.7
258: 103.6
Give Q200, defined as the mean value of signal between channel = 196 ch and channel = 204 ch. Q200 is 227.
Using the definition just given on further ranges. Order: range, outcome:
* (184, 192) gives 224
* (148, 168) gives 192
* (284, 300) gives 227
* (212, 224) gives 223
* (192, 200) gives 231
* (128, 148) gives 223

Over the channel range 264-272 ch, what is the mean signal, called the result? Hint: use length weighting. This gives 222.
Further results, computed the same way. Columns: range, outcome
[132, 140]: 224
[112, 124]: 219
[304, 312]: 224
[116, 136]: 221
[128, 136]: 221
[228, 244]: 223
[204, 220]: 224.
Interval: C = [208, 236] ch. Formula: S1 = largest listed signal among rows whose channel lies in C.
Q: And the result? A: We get 233.8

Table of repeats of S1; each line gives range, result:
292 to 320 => 234.1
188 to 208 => 233.3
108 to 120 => 223.9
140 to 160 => 229.3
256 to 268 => 213.4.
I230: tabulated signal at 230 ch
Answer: 233.8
